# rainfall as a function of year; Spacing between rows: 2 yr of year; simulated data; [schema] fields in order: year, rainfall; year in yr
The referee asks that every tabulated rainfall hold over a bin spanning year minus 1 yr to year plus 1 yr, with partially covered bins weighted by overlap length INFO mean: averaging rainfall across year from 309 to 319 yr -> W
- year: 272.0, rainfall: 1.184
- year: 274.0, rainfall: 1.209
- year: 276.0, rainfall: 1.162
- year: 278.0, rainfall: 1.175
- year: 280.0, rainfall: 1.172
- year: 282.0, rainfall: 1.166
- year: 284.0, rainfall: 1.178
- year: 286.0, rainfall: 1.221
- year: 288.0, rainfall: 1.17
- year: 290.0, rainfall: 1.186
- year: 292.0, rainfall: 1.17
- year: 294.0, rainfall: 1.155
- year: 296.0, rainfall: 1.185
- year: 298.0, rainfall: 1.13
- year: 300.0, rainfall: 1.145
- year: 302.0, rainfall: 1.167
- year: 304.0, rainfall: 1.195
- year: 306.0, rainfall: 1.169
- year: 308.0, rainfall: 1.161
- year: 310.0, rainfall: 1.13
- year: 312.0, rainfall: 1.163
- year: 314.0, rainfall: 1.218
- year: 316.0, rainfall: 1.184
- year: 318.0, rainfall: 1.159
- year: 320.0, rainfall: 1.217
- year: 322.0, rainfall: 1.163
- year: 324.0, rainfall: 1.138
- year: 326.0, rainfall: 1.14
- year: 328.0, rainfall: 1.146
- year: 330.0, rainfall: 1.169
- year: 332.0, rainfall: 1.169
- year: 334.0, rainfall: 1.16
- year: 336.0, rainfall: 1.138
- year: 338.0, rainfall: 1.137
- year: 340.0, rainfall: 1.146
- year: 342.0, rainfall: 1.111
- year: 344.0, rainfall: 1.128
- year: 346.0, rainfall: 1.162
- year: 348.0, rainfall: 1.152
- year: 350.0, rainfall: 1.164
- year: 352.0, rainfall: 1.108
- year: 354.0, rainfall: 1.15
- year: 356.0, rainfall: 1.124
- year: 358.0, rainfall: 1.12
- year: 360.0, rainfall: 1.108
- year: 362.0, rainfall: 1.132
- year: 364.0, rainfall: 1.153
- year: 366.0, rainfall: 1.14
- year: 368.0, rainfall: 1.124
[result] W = 1.17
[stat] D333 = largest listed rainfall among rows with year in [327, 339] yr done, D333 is 1.169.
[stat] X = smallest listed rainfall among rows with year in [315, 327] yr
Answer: 1.138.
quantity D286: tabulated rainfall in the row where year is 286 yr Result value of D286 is 1.221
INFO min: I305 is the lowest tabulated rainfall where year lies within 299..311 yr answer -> 1.13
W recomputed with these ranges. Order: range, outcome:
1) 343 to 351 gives 1.15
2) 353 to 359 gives 1.13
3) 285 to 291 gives 1.19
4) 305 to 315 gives 1.17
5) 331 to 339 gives 1.15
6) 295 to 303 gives 1.16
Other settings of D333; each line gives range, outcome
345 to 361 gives 1.164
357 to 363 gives 1.132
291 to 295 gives 1.17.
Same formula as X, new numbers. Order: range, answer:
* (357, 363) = 1.108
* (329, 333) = 1.169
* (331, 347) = 1.111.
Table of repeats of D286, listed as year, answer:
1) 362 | 1.132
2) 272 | 1.184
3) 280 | 1.172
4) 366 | 1.14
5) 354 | 1.15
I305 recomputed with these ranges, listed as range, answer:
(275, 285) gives 1.162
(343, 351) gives 1.128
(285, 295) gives 1.155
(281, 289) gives 1.166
